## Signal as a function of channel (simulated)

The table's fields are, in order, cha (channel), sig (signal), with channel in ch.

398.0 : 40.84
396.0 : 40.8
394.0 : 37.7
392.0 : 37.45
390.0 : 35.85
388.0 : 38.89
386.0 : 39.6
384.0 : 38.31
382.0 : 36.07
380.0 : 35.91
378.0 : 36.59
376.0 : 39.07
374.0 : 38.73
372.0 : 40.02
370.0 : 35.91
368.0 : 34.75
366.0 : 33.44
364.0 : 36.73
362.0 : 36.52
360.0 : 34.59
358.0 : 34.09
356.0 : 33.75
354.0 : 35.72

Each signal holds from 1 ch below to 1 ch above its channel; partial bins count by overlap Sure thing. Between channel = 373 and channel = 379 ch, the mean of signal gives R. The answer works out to 38.1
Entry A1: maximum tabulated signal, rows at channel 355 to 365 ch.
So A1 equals 36.73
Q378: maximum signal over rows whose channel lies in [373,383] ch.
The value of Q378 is 39.07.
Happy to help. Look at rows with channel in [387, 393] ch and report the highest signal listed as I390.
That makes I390 38.89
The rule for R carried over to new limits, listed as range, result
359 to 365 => 35.9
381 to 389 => 38.2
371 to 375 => 39.4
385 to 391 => 38.1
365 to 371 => 34.7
